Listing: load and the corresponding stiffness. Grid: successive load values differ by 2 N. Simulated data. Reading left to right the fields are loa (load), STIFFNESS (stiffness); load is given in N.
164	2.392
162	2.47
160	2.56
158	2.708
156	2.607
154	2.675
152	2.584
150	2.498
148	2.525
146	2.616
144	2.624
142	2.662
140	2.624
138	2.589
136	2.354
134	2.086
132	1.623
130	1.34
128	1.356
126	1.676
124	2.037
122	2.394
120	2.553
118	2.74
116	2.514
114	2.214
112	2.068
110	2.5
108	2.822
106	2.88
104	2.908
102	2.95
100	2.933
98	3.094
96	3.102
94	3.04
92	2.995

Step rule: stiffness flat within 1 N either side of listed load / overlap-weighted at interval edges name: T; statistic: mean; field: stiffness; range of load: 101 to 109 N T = 2.89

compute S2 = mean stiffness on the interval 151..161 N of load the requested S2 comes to 2.63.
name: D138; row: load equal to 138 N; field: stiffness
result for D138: 2.589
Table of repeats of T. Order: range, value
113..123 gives 2.48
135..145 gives 2.57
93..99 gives 3.08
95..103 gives 3.02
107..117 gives 2.42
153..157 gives 2.64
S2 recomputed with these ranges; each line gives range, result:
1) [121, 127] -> 2.04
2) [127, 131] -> 1.35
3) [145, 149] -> 2.57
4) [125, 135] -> 1.62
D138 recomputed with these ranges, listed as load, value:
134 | 2.086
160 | 2.56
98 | 3.094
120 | 2.553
